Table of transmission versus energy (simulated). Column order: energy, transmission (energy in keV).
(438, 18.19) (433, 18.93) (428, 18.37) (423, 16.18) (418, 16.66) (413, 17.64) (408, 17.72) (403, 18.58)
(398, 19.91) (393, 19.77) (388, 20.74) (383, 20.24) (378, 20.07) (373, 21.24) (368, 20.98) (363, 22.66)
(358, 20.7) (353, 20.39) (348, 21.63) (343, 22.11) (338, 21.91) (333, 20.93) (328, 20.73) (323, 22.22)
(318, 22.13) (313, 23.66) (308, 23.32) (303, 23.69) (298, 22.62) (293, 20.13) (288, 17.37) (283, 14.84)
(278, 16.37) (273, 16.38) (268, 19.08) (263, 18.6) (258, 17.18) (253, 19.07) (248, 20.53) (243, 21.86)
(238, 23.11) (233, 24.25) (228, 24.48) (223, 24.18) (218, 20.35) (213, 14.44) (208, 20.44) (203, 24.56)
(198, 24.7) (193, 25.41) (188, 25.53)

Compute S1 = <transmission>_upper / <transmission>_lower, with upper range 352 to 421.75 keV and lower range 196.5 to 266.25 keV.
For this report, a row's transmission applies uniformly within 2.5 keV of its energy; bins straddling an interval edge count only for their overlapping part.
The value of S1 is 0.9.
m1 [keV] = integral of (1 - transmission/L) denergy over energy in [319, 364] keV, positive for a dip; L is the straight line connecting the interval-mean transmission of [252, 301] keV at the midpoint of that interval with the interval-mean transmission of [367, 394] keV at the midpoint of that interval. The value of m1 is -4.2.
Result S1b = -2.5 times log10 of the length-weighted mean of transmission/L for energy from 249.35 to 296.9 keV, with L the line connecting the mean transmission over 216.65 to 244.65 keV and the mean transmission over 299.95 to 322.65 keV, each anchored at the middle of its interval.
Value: 0.28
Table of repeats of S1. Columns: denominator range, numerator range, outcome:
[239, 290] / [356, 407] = 1.12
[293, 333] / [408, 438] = 0.79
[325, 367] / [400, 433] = 0.83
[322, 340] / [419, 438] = 0.83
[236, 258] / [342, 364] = 1.04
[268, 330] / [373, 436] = 0.93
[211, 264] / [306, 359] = 1.05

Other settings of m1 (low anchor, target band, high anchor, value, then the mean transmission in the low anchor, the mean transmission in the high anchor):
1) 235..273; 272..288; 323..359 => 3.3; 19.7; 21.3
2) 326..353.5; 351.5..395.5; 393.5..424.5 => -2.4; 21.4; 18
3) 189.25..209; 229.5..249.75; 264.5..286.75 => -2.3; 24.1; 16.8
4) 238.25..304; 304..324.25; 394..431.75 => -4.5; 19.1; 18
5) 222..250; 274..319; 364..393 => 3.6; 23.1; 20.7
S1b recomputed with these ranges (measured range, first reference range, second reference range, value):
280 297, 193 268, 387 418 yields 0.15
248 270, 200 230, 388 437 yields 0.11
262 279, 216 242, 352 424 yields 0.26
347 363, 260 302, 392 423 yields -0.16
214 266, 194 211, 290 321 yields 0.09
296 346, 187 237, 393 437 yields -0.10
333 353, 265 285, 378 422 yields -0.20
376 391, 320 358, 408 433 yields -0.06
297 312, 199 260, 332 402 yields -0.11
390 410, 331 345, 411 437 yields -0.02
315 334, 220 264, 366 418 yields -0.06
